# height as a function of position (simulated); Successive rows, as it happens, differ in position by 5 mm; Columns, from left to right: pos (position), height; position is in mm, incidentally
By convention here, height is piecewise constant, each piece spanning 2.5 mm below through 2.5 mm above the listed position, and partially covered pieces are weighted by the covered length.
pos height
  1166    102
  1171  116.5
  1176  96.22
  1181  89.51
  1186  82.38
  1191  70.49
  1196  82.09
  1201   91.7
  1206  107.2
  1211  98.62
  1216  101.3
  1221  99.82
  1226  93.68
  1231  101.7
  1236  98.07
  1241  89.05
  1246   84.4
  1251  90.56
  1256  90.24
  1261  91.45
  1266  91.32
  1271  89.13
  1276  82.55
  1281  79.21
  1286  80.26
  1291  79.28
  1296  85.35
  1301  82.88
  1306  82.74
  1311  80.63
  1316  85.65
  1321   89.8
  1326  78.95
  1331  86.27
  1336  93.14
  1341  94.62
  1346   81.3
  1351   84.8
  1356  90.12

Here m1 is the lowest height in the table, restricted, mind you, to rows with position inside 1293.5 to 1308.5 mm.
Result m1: 82.74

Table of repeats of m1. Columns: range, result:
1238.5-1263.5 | 84.4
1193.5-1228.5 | 82.09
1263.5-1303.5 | 79.21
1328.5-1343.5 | 86.27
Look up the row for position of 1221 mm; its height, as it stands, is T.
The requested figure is 99.82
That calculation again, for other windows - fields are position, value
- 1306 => 82.74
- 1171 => 116.5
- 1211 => 98.62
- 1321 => 89.8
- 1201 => 91.7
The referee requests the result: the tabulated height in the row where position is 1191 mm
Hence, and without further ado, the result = 70.49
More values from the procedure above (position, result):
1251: 90.56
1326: 78.95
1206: 107.2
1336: 93.14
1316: 85.65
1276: 82.55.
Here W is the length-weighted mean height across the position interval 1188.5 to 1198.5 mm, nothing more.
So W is 76.3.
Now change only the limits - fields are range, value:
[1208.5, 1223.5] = 99.9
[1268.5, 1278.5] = 85.8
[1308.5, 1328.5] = 83.8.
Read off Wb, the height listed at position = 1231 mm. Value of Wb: 101.7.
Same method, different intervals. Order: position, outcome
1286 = 80.26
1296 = 85.35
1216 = 101.3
